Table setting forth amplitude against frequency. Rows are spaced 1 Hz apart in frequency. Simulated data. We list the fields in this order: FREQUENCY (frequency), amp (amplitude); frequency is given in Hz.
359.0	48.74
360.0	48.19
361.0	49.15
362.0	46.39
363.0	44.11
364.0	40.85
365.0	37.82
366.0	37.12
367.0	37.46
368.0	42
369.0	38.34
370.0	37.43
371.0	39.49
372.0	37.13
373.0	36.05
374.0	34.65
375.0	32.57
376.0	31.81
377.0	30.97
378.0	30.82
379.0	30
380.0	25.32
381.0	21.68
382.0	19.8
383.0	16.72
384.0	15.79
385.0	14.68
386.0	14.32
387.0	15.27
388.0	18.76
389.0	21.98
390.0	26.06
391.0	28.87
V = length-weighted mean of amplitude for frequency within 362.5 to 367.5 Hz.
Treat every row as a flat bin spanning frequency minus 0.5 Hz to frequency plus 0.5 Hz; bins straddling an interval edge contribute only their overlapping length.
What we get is 39.5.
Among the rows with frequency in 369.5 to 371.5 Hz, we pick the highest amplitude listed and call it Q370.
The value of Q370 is 39.49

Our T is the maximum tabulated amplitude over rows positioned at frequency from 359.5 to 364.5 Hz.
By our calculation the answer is 49.15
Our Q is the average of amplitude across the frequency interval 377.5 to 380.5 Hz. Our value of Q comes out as 28.7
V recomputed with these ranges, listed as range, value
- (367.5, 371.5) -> 39.3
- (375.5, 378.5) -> 31.2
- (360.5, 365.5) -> 43.7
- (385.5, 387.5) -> 14.8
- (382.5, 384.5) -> 16.3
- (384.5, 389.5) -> 17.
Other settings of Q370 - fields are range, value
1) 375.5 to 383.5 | 31.81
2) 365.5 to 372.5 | 42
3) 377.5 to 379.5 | 30.82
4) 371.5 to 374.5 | 37.13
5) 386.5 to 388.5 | 18.76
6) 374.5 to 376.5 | 32.57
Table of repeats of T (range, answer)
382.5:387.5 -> 16.72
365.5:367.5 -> 37.46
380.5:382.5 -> 21.68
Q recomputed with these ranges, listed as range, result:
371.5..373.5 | 36.6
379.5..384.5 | 19.9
